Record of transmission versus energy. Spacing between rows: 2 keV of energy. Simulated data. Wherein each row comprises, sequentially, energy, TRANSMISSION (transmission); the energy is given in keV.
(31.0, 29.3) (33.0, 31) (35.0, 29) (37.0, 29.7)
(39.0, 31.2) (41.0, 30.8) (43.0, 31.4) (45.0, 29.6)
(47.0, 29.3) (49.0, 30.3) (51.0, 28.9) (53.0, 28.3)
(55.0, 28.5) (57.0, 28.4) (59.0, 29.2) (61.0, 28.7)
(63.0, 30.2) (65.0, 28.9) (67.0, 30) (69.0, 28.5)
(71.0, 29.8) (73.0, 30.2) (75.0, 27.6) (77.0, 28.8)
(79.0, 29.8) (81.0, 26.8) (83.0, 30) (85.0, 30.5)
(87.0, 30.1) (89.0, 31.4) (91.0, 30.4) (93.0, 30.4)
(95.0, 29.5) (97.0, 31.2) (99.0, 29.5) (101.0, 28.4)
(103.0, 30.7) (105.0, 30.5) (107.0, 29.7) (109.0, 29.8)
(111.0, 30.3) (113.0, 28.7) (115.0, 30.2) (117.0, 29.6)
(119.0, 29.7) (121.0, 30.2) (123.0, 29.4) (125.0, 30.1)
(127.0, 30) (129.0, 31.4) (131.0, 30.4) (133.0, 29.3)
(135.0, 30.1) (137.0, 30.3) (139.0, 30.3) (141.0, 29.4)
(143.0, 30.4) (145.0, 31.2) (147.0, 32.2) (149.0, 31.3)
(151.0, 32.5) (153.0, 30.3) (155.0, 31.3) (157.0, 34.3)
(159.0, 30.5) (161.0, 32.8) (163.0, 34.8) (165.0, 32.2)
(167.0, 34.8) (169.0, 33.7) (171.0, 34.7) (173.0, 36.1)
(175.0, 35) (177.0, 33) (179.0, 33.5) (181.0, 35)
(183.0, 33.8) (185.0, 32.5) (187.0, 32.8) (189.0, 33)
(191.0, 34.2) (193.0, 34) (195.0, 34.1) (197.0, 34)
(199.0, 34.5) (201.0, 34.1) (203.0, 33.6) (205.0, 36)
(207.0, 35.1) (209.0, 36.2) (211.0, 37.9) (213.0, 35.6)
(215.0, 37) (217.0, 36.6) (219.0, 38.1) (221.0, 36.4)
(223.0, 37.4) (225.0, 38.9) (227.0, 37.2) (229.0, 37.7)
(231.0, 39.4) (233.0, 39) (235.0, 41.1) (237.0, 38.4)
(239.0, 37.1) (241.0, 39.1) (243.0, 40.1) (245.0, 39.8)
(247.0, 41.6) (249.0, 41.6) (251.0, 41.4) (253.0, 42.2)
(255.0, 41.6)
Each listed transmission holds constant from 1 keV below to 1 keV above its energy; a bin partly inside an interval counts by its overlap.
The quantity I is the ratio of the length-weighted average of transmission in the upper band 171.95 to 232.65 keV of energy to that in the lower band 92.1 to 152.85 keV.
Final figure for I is 1.2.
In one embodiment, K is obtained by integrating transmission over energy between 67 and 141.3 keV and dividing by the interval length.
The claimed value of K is 29.8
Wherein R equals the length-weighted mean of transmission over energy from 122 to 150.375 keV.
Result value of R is 30.4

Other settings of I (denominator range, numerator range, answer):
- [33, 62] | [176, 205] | 1.14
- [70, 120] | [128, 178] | 1.08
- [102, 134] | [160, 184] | 1.14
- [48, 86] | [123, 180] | 1.10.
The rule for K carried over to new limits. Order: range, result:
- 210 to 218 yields 36.8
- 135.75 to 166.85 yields 31.7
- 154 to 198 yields 33.6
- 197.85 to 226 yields 36.2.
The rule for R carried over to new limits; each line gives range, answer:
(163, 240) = 35.6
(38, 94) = 29.6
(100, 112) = 29.9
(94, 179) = 31.2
